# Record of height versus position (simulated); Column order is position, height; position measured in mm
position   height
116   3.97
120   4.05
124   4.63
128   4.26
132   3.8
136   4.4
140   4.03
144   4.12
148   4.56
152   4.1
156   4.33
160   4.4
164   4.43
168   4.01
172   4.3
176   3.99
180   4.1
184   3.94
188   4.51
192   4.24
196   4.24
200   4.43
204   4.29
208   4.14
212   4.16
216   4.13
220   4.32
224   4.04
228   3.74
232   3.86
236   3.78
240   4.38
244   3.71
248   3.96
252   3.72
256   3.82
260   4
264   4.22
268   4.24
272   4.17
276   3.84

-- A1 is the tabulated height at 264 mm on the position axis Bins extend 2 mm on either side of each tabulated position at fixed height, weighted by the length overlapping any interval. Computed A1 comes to 4.22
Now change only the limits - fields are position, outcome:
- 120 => 4.05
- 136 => 4.4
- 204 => 4.29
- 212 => 4.16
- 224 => 4.04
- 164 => 4.43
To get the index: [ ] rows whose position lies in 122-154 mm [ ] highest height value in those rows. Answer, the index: 4.63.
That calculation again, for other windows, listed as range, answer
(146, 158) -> 4.56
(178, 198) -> 4.51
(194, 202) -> 4.43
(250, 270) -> 4.24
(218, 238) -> 4.32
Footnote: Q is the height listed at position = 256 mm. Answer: 3.82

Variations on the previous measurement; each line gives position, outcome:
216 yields 4.13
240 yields 4.38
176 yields 3.99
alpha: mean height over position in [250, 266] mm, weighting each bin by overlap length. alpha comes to 3.94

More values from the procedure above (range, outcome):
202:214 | 4.2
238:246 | 4.04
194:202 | 4.33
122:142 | 4.22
